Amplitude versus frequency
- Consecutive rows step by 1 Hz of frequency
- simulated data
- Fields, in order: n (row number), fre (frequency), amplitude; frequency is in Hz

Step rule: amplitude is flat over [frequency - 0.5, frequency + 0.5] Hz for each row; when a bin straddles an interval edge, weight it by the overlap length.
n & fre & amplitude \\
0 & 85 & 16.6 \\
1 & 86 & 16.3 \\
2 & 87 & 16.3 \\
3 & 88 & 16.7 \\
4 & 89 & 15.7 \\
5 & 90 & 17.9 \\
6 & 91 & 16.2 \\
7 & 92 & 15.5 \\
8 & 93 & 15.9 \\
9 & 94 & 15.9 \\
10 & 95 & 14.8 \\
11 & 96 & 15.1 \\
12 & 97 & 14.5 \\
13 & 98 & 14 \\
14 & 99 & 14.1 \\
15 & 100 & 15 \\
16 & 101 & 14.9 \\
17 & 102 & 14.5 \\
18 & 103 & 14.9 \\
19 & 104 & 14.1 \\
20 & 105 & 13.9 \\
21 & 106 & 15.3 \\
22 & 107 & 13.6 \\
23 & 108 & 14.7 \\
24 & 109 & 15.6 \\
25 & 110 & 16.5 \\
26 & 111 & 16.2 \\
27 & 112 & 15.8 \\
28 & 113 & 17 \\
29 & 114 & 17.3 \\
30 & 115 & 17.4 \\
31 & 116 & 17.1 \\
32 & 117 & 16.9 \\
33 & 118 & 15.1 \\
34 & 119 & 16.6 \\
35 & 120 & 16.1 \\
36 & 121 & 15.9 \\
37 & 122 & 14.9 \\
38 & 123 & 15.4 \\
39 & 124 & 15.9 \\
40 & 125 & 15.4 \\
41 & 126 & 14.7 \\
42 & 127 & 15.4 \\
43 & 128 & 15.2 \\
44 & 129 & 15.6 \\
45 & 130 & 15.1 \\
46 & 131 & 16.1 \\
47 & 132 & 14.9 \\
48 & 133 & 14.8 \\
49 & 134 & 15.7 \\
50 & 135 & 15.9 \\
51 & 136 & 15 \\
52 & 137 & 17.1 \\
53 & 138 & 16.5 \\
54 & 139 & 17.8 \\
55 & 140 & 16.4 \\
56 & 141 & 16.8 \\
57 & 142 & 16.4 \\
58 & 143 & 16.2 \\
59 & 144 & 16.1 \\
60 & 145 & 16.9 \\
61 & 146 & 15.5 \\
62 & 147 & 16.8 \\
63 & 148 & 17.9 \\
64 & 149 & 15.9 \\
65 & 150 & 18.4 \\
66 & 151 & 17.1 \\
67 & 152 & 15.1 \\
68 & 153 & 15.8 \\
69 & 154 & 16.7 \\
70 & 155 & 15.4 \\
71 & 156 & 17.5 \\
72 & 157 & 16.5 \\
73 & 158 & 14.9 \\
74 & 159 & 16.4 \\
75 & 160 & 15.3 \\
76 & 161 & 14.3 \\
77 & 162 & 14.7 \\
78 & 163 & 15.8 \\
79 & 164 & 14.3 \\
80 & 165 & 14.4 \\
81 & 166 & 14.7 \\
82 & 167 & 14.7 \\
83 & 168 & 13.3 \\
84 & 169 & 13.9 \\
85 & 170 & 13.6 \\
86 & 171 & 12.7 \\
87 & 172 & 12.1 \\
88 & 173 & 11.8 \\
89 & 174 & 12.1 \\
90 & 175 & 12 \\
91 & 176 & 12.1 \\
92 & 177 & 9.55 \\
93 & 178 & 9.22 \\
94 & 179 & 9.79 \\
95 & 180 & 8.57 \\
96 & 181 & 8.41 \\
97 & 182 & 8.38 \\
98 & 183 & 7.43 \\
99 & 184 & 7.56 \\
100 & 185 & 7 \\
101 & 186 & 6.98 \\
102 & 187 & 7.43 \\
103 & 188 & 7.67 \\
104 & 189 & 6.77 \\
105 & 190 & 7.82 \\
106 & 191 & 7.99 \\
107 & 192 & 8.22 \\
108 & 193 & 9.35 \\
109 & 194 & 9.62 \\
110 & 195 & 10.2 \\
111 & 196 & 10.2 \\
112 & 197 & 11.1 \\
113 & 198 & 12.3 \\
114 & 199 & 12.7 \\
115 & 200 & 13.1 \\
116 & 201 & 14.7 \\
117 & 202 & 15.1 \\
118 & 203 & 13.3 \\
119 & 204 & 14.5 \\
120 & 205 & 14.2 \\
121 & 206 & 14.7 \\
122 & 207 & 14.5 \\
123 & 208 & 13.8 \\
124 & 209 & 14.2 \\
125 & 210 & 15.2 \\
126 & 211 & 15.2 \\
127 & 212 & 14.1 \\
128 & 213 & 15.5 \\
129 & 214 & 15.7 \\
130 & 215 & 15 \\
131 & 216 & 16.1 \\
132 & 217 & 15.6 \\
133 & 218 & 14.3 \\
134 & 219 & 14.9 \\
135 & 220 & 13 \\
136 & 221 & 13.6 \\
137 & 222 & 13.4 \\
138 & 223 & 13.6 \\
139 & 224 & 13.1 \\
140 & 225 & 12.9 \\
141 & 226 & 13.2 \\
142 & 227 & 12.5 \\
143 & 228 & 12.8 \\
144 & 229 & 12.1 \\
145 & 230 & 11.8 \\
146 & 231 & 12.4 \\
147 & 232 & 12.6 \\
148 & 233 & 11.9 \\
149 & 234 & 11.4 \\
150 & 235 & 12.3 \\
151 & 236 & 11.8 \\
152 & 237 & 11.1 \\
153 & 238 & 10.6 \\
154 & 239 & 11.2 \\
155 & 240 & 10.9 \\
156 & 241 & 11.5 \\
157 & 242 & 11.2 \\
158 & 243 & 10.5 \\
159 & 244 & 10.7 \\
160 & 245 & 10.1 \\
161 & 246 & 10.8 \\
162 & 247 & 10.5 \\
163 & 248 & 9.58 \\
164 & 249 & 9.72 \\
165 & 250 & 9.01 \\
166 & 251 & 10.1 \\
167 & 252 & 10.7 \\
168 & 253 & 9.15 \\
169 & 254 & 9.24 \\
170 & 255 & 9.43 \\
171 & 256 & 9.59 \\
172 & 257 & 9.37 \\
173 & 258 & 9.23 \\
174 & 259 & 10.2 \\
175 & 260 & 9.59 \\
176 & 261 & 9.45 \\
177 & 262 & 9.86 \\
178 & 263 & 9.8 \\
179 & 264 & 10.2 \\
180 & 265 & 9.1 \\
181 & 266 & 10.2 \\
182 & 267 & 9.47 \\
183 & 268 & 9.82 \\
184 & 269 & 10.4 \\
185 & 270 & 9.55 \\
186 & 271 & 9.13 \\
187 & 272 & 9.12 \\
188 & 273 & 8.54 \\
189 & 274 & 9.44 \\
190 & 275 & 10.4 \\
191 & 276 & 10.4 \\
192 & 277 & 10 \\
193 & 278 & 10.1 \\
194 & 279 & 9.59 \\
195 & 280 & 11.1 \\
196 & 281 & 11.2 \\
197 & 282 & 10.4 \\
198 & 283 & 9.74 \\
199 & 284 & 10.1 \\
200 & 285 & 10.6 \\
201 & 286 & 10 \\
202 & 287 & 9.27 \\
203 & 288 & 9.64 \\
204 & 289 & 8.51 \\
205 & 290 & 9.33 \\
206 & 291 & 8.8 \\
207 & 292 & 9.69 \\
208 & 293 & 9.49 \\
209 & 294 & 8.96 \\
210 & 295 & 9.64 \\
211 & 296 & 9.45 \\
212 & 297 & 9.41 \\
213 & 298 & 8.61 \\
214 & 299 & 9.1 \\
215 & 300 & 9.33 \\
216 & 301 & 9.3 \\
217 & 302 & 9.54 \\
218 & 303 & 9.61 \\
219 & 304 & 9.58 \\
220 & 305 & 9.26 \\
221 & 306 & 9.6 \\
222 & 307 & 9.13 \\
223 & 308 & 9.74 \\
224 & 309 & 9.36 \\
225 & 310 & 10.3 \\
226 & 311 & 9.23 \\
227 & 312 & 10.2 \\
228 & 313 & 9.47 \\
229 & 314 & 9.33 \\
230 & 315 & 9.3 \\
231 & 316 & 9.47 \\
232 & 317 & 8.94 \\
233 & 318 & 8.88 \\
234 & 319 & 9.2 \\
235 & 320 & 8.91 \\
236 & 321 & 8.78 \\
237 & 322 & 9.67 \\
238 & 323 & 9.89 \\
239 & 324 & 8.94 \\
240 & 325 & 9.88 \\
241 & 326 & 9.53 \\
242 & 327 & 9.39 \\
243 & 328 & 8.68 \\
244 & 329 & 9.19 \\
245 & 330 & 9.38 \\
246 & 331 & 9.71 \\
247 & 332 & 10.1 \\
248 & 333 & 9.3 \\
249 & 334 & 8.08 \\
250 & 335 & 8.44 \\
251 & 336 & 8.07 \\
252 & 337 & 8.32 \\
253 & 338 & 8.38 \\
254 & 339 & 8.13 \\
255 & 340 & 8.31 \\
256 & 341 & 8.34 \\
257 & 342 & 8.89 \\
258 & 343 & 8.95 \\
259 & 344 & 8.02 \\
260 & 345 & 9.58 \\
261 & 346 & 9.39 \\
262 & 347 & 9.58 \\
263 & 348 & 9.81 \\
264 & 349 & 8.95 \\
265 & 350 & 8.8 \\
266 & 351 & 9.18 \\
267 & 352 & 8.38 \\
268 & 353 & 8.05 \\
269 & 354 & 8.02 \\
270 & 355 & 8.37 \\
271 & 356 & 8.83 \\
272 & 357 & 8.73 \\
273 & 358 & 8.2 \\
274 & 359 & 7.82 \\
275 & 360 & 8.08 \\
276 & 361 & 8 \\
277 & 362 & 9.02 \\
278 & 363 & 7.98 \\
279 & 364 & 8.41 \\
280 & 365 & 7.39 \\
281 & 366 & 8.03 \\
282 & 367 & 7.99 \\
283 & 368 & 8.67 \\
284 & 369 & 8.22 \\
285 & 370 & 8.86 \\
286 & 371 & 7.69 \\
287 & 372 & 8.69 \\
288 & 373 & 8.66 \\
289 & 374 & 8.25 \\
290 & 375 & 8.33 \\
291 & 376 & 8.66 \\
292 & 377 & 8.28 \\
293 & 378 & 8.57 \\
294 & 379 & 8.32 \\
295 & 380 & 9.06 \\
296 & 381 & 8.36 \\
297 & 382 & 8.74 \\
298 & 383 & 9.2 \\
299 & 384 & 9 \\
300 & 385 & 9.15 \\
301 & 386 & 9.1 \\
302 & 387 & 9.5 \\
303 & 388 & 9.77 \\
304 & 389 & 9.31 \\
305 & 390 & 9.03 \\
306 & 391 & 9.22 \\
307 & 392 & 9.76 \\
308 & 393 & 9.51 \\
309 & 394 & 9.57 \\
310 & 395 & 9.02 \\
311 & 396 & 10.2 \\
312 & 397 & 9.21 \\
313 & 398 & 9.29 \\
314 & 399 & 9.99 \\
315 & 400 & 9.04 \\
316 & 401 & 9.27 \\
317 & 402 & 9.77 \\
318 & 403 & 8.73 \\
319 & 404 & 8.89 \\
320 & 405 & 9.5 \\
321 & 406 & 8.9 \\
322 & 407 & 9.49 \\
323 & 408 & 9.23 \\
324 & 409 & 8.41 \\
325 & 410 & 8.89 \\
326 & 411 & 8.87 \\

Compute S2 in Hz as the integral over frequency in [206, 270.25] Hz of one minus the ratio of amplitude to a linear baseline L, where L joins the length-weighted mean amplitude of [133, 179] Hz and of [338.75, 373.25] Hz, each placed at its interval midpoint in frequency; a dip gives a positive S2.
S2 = 3.3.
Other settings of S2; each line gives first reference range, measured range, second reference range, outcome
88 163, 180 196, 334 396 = 6.7 Hz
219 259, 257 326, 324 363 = 3.0 Hz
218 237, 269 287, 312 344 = 1.5 Hz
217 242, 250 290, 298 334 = 4.5 Hz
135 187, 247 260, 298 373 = 1.9 Hz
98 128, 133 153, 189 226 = -2.3 Hz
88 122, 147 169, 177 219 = -3.9 Hz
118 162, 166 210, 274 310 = 8.9 Hz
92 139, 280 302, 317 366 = 1.5 Hz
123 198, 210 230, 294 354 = -3.6 Hz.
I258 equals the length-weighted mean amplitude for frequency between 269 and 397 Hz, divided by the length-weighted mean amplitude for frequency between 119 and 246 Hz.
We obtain 0.68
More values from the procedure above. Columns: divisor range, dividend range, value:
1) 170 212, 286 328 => 0.85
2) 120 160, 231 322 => 0.62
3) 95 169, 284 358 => 0.58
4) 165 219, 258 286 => 0.83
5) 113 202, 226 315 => 0.73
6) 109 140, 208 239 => 0.84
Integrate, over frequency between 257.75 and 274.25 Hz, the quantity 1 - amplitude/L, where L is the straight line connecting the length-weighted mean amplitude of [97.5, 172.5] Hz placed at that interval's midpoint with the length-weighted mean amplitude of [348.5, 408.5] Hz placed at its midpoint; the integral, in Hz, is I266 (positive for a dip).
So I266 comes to 3.2 Hz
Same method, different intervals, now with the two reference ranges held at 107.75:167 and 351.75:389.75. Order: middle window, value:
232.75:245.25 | 1.52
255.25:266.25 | 2.15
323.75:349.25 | 1.69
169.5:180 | 2.43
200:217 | -1.28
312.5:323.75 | 1.04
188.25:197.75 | 3.41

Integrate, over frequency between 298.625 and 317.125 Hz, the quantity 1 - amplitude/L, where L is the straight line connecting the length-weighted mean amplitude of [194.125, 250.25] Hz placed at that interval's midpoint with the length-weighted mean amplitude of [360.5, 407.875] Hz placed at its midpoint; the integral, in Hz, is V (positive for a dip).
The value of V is 2.1 Hz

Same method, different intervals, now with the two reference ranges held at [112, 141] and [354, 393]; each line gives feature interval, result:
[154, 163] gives -0.4 Hz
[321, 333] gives 0.7 Hz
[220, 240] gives 0.9 Hz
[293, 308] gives 2.0 Hz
